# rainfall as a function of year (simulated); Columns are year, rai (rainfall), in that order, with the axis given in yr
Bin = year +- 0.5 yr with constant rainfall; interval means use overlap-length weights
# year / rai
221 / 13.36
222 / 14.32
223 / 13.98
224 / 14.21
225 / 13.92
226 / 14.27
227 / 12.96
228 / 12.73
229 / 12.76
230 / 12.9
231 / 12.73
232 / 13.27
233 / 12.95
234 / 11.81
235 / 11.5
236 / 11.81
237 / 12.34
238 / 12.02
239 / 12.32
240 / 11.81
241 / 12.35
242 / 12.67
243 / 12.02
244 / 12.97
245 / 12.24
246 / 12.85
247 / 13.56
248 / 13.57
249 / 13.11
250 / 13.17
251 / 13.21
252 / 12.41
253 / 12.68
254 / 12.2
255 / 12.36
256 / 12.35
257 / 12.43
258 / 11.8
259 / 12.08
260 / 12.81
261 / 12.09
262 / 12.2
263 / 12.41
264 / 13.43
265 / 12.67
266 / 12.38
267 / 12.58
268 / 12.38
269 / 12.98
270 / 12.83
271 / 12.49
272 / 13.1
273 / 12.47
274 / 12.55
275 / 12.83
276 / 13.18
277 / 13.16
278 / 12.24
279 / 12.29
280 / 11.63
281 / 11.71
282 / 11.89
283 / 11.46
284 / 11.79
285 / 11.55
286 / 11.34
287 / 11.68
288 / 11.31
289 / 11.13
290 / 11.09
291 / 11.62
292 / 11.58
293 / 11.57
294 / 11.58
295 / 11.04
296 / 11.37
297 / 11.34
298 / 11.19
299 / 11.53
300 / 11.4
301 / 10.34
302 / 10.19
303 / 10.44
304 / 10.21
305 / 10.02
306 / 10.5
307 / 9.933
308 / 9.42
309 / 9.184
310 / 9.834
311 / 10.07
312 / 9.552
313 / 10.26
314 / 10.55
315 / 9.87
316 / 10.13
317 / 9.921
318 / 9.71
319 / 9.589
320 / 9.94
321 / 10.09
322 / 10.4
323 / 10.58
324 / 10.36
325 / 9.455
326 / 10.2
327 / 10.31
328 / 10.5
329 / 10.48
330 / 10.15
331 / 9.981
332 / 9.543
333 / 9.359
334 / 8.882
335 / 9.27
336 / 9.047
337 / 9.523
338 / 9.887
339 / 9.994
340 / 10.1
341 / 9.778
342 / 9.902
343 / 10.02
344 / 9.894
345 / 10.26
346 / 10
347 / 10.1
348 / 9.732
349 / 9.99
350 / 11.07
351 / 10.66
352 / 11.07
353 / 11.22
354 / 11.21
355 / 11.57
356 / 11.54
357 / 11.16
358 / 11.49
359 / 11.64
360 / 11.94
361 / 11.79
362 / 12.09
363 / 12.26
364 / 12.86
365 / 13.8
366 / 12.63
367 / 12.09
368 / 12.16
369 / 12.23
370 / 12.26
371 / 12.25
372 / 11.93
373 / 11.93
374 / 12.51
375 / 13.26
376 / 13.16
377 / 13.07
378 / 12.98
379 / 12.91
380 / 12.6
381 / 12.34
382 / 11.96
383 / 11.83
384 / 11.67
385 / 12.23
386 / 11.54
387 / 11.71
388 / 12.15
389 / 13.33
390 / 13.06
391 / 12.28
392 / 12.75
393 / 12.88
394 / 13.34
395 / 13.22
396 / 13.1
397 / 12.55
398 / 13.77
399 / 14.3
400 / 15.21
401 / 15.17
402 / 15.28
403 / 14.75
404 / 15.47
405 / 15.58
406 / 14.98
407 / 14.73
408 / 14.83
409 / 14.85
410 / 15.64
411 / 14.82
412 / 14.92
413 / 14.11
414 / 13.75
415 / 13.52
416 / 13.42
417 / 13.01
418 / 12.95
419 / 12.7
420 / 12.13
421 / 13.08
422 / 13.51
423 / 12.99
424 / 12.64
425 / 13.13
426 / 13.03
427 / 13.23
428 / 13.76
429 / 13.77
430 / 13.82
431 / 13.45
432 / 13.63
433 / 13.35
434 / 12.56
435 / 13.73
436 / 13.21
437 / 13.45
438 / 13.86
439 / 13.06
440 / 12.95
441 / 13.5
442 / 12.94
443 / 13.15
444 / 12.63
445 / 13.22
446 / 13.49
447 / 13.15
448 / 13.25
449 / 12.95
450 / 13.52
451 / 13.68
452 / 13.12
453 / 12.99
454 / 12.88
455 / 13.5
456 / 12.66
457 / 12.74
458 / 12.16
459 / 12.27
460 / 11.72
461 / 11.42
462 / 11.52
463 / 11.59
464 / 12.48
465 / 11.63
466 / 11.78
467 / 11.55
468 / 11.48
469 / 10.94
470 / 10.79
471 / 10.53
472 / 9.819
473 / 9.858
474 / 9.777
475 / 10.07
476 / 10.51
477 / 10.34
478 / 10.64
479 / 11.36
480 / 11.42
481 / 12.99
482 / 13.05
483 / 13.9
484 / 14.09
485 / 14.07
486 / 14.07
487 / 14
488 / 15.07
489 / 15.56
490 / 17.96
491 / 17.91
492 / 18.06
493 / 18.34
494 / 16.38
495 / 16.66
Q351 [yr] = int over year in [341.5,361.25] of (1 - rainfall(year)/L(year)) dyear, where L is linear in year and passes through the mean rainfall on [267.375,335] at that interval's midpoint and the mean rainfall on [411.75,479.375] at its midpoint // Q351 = 1.2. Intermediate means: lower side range 10.9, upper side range 12.6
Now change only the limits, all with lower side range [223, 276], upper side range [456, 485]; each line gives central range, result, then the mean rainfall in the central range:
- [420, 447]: -3.41 yr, 13.3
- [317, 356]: 6.78 yr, 10.1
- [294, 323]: 4.86 yr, 10.3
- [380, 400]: -1.20 yr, 12.7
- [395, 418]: -4.81 yr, 14.4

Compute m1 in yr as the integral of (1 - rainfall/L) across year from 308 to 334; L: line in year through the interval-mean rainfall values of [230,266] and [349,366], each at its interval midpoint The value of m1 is 4.34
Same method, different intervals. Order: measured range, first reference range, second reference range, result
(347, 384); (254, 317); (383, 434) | 2.61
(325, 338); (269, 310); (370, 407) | 2.57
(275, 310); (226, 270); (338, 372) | 2.29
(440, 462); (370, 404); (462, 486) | -1.73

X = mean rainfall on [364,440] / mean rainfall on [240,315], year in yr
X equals 1.13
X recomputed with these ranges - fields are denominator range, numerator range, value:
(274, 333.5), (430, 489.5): 1.16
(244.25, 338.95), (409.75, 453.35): 1.18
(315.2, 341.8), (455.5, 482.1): 1.15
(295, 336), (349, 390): 1.19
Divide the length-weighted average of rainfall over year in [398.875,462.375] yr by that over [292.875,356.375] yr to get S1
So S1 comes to 1.32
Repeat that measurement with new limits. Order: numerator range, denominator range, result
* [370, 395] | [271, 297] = 1.05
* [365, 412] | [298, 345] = 1.32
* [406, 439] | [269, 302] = 1.15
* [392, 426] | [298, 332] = 1.37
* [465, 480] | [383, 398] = 0.85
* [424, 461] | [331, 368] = 1.22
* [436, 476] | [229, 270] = 0.98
